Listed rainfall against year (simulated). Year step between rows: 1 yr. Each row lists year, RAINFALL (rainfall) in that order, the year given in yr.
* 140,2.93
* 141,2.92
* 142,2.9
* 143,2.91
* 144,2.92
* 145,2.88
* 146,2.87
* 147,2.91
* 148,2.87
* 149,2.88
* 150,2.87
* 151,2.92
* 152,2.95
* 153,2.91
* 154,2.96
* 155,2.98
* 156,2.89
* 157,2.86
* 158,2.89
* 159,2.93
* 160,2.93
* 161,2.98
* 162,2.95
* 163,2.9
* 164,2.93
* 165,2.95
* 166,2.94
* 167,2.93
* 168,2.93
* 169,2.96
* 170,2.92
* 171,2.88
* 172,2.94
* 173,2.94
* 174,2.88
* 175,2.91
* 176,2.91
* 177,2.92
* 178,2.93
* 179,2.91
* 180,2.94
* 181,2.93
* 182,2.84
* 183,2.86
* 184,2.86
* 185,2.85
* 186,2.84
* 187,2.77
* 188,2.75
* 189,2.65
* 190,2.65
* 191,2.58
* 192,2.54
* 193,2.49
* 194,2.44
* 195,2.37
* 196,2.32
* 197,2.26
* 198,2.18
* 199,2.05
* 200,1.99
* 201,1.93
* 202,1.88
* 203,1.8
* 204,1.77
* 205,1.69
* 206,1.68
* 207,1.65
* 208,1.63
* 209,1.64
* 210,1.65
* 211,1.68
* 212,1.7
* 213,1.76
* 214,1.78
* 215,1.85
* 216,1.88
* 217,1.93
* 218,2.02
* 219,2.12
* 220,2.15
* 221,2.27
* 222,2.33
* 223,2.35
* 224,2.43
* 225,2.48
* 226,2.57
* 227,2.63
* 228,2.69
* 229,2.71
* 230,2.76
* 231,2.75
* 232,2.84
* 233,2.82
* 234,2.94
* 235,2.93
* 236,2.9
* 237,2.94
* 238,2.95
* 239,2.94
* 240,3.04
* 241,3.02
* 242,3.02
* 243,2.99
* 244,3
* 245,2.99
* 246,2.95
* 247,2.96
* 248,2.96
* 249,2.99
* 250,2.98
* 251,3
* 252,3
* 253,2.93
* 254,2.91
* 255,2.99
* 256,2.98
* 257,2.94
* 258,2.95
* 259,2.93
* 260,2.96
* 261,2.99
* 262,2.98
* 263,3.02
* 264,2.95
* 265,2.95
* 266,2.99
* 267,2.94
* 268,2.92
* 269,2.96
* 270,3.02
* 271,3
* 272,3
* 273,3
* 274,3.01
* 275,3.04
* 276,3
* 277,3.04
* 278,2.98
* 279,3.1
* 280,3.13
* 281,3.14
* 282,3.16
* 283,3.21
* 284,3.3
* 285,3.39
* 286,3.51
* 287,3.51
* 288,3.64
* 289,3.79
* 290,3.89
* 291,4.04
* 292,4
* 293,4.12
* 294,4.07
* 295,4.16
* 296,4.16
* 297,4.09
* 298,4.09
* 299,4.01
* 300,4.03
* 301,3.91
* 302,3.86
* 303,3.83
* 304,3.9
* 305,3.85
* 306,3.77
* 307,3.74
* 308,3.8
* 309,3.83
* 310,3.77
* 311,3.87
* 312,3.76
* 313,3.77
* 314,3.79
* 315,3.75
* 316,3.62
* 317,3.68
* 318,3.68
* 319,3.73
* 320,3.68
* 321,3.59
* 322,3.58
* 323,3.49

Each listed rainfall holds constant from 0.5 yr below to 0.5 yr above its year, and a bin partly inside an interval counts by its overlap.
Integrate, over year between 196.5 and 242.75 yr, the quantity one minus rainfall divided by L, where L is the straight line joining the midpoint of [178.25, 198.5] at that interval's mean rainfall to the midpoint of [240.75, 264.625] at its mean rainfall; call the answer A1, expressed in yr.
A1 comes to 8.8 yr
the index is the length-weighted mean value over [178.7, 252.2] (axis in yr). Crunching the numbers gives 2.47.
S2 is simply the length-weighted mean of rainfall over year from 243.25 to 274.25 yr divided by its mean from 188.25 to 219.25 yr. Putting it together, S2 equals 1.5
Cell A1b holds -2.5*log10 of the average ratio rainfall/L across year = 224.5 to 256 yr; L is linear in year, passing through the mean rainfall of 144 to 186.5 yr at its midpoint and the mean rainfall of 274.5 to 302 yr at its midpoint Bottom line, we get 0.16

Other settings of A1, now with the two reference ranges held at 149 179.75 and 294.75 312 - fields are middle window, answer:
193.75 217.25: 9.67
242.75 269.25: 4.51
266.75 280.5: 2.56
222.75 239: 3.14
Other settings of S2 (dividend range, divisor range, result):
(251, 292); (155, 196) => 1.11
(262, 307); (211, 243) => 1.39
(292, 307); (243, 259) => 1.34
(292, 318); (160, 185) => 1.33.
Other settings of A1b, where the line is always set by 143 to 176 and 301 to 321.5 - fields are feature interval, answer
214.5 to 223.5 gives 0.47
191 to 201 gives 0.34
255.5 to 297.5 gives 0.09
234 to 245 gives 0.13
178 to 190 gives 0.08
